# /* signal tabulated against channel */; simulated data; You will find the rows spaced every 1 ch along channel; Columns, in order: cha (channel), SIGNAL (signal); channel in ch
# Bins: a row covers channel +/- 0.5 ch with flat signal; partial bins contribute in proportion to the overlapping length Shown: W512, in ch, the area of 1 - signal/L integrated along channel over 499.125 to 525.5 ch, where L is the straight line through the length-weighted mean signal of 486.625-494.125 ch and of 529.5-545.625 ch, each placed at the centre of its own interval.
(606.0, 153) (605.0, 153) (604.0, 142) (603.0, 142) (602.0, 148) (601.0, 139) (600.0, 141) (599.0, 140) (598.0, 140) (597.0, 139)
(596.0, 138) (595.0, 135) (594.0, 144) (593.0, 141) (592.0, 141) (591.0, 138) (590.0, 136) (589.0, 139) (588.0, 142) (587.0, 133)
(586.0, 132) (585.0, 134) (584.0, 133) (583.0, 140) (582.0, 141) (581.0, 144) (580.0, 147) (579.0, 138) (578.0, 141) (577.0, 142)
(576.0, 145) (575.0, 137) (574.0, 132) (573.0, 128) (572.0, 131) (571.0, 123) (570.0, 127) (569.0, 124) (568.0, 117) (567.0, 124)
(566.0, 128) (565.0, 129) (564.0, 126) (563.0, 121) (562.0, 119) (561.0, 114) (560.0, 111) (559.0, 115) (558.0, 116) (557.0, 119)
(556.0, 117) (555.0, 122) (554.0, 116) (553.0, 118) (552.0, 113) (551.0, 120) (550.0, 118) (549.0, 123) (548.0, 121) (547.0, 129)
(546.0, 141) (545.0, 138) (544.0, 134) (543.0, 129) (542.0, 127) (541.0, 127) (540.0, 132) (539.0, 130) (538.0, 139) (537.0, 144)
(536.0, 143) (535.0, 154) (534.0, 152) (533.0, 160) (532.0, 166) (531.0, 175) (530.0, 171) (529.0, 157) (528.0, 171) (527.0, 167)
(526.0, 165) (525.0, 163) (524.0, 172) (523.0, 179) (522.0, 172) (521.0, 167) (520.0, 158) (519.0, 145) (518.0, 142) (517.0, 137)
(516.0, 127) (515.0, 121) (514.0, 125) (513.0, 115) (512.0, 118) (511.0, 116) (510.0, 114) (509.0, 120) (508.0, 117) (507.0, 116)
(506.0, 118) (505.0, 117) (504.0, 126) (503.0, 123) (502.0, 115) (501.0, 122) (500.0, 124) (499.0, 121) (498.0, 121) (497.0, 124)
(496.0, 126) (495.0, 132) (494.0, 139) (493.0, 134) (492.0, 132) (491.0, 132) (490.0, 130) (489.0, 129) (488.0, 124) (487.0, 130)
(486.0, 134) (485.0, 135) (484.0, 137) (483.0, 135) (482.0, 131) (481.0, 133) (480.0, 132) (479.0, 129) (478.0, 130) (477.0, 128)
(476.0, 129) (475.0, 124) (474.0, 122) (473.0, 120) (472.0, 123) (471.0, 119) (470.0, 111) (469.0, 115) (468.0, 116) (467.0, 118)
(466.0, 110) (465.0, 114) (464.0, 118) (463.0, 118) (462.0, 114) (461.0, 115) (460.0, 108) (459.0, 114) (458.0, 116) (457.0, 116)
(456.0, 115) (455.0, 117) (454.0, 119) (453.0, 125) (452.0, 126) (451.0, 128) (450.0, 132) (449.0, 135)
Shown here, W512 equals 0.9 ch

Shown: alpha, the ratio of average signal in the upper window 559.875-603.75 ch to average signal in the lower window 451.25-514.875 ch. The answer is 1.1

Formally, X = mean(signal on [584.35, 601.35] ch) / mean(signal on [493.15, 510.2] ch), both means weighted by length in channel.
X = 1.13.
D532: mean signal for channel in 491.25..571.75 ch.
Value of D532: 133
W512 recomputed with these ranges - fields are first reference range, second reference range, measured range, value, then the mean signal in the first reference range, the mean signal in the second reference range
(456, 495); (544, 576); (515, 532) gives -4.9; 124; 124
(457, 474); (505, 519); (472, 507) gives -2.4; 116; 123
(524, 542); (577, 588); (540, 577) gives 5.3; 154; 139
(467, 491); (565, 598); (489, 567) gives -1.5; 127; 135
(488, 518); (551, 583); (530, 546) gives -2.4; 124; 127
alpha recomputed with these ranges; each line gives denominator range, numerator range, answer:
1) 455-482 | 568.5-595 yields 1.14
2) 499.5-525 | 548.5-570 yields 0.90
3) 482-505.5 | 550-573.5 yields 0.94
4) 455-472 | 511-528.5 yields 1.29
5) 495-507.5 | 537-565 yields 1.02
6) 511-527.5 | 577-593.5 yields 0.94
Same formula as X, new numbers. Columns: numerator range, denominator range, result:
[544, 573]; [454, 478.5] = 1.04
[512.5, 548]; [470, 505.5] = 1.16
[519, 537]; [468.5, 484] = 1.30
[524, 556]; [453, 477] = 1.20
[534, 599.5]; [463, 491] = 1.05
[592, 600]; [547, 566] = 1.17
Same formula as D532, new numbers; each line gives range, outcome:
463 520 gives 125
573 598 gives 139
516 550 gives 149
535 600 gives 131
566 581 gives 133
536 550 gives 132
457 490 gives 123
